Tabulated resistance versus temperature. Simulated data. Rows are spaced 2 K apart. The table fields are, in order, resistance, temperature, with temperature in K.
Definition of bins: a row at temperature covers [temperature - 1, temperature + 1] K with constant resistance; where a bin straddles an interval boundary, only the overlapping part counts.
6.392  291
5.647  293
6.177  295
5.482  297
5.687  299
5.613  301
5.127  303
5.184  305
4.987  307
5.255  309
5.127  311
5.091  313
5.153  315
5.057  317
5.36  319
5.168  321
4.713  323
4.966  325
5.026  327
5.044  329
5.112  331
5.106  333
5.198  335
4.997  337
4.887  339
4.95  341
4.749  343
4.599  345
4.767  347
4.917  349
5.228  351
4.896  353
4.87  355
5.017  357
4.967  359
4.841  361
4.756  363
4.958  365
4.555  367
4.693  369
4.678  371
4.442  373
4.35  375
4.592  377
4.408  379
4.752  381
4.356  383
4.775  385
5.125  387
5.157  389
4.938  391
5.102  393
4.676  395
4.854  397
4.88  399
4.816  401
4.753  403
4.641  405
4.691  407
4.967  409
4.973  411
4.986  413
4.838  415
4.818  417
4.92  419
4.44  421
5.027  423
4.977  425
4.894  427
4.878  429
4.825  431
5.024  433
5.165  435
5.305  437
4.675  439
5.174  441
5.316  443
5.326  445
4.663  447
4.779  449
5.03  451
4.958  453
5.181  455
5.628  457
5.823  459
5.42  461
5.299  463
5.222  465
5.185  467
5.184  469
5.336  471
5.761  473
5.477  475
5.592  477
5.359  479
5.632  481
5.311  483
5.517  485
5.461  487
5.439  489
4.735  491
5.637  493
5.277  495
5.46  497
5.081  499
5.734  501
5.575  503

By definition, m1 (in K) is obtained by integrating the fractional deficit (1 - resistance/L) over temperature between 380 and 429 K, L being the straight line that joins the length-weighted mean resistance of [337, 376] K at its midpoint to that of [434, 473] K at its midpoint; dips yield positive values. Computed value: 1.5 K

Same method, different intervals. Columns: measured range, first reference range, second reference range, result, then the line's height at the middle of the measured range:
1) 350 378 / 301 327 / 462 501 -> 2.26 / 5.19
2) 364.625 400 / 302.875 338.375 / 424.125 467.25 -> 2.58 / 5.11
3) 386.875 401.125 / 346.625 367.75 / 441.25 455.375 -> 0.04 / 4.95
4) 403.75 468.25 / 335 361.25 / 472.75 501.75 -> 2.49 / 5.23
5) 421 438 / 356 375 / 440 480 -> 0.44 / 5.11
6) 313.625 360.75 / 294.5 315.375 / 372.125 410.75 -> 1.23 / 5.12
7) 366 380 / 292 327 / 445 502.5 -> 2.02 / 5.3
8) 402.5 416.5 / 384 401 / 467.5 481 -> 0.56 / 5.04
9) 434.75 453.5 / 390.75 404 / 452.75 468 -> 0.69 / 5.23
